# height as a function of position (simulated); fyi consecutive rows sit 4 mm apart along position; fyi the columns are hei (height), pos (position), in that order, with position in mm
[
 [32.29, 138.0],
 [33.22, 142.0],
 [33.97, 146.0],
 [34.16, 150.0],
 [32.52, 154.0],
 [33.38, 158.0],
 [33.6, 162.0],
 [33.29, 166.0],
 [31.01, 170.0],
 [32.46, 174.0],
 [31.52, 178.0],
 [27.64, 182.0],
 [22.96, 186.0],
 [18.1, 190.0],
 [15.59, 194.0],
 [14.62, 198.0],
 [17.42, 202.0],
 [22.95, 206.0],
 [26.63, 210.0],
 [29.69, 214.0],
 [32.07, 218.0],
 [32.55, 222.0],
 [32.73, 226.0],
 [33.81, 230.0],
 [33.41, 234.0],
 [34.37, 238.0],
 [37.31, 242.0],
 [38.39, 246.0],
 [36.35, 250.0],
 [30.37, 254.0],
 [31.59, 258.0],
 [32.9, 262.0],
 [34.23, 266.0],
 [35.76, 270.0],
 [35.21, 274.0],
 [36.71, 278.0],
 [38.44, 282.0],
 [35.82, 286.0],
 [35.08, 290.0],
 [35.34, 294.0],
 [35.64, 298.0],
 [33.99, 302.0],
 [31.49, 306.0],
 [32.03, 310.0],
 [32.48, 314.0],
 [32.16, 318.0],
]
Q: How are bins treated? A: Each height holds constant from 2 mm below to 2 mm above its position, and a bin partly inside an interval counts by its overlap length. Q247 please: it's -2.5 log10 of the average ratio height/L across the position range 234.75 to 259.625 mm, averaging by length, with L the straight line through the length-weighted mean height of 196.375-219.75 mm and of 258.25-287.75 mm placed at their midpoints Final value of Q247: -0.13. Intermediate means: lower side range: 24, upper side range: 35.3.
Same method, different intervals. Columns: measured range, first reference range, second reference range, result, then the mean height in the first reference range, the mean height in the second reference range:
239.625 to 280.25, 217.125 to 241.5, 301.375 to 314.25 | -0.06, 33.5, 32.3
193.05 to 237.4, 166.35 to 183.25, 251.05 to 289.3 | 0.21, 31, 34.6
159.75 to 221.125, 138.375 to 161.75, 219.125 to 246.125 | 0.28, 33.4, 34.3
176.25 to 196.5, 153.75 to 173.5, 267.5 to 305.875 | 0.41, 32.8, 35.5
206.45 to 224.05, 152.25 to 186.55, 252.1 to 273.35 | 0.09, 31.3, 33.1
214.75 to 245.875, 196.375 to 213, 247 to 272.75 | -0.25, 21.1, 33.8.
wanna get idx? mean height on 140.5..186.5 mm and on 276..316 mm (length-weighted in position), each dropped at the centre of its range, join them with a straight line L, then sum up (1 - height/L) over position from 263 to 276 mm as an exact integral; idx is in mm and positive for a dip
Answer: -0.3 mm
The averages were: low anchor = 31.9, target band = 34.9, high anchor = 34.7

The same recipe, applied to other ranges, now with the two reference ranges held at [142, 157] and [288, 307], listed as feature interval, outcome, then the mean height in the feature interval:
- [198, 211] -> 5.0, 20.8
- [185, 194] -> 3.9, 19.2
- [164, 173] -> 0.4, 32.2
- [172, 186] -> 1.8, 29.5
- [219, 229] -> 0.4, 32.7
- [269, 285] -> -1.0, 36.5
